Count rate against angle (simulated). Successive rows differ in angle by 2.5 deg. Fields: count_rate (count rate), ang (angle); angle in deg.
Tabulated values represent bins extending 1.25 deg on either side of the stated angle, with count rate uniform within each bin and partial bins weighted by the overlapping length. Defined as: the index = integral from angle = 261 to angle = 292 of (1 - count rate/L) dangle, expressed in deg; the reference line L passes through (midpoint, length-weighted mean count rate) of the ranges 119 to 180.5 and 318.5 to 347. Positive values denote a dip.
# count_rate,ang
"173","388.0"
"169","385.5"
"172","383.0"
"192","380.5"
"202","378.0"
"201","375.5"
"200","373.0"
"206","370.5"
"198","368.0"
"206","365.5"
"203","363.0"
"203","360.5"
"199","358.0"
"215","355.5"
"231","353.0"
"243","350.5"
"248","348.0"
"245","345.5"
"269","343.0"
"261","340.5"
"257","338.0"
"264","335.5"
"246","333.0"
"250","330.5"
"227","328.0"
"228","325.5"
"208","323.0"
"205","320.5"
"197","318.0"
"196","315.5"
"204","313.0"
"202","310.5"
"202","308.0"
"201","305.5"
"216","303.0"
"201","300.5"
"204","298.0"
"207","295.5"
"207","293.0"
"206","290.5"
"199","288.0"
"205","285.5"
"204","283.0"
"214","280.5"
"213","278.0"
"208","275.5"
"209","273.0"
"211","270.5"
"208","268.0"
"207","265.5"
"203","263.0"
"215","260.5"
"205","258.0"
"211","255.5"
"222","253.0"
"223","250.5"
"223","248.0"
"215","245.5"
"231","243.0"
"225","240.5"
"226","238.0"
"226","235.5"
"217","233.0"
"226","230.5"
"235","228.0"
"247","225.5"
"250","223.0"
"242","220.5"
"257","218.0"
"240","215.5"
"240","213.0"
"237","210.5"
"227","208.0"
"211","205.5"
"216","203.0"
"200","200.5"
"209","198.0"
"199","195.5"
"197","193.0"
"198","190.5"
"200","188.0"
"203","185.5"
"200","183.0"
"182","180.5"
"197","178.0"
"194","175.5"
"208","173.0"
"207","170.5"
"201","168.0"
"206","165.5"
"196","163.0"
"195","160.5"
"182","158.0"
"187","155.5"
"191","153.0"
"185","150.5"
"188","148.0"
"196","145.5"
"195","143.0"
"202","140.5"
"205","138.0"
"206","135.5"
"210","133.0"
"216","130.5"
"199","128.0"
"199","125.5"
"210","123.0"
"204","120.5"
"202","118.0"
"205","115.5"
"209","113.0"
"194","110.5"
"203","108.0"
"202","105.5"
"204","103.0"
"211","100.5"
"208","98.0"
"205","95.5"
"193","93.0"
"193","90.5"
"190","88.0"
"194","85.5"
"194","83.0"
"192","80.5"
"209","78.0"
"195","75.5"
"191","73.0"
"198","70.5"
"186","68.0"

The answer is 2.8 deg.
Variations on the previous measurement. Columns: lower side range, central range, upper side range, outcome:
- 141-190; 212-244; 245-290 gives -4.8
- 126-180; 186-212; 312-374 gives -0.6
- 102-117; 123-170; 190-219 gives 2.5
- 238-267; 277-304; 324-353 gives 2.8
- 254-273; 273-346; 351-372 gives -3.4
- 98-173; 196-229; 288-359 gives -3.3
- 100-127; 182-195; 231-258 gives 0.9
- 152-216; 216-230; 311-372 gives -2.4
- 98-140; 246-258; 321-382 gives -0.1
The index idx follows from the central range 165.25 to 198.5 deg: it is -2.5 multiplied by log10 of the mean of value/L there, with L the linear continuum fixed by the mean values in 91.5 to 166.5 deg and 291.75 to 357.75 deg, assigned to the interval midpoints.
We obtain 0.04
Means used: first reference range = 200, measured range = 200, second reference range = 224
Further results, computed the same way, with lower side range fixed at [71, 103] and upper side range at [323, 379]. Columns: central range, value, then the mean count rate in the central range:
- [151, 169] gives 0.069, 194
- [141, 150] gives 0.063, 193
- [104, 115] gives -0.009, 202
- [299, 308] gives 0.084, 205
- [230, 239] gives -0.046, 224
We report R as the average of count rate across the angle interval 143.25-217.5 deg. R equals 204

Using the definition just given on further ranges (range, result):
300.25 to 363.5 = 224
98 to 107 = 206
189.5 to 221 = 221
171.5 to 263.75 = 218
